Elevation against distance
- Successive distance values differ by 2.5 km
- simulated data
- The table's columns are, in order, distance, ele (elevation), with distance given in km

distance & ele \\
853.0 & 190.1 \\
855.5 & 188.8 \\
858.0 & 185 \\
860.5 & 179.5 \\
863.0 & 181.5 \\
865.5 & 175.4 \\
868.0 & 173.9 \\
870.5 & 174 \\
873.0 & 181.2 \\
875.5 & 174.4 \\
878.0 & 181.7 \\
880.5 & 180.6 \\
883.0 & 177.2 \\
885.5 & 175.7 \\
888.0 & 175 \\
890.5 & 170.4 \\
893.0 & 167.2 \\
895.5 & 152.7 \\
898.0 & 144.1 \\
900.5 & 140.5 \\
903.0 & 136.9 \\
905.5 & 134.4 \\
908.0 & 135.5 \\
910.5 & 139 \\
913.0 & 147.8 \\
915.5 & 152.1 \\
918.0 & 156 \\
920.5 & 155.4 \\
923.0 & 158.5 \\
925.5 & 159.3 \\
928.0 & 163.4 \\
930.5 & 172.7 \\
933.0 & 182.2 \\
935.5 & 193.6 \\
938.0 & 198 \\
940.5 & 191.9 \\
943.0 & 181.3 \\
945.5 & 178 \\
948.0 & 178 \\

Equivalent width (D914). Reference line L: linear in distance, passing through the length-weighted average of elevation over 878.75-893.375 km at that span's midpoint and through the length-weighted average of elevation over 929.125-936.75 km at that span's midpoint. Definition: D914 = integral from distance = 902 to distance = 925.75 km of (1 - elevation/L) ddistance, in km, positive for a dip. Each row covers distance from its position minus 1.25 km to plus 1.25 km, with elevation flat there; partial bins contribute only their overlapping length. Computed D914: 4.3 km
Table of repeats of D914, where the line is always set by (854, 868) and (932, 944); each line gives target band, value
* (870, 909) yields 4.6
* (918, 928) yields 1.6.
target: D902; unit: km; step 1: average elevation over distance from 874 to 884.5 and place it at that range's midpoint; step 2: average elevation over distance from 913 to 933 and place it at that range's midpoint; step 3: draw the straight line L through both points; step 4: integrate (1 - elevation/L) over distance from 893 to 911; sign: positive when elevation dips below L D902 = 2.8 km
